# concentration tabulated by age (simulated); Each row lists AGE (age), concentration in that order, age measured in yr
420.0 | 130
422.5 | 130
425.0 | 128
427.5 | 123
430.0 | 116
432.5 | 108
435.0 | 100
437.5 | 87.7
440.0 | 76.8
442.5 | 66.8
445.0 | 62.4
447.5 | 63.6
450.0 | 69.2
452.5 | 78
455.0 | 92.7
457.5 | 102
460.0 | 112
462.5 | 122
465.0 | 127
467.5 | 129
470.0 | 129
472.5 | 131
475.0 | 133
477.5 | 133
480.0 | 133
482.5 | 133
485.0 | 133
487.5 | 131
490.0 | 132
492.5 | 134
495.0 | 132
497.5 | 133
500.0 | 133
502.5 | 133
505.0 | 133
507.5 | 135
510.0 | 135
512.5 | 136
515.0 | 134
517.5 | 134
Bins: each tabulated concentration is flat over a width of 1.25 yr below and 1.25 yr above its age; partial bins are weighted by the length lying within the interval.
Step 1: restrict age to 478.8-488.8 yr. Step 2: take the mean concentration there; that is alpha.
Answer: 132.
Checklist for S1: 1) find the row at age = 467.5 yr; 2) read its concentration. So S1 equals 129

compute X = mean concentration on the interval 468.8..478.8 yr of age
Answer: 132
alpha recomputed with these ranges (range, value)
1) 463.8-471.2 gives 128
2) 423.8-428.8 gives 125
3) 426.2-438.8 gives 107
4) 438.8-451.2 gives 67.7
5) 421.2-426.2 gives 129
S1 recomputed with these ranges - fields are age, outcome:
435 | 100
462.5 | 122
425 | 128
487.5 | 131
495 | 132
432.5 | 108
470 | 129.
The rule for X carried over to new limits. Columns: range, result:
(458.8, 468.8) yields 123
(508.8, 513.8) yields 135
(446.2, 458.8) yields 81.1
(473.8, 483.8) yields 133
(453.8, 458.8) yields 97.5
